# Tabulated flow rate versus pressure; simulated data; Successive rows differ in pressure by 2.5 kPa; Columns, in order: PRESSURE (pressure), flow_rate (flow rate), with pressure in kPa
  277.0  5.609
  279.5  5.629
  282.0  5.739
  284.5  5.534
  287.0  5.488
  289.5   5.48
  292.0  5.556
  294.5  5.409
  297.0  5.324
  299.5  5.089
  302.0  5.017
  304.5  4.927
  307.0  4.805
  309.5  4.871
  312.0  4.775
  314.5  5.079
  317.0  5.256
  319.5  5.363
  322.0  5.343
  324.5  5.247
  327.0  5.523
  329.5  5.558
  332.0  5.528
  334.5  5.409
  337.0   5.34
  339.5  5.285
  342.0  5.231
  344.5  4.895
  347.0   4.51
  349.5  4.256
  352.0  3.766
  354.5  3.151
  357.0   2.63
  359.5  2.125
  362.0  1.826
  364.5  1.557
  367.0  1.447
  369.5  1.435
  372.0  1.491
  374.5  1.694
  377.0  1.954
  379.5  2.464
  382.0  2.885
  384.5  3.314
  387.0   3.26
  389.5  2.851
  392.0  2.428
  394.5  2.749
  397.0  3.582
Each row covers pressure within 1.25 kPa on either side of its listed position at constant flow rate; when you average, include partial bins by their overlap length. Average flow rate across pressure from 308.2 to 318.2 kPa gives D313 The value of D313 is 4.99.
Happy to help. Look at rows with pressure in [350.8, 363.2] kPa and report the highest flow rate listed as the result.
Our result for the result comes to 3.766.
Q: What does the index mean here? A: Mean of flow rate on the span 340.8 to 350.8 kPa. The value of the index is 4.72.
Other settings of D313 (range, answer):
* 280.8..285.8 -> 5.63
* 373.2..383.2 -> 2.24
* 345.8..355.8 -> 3.91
